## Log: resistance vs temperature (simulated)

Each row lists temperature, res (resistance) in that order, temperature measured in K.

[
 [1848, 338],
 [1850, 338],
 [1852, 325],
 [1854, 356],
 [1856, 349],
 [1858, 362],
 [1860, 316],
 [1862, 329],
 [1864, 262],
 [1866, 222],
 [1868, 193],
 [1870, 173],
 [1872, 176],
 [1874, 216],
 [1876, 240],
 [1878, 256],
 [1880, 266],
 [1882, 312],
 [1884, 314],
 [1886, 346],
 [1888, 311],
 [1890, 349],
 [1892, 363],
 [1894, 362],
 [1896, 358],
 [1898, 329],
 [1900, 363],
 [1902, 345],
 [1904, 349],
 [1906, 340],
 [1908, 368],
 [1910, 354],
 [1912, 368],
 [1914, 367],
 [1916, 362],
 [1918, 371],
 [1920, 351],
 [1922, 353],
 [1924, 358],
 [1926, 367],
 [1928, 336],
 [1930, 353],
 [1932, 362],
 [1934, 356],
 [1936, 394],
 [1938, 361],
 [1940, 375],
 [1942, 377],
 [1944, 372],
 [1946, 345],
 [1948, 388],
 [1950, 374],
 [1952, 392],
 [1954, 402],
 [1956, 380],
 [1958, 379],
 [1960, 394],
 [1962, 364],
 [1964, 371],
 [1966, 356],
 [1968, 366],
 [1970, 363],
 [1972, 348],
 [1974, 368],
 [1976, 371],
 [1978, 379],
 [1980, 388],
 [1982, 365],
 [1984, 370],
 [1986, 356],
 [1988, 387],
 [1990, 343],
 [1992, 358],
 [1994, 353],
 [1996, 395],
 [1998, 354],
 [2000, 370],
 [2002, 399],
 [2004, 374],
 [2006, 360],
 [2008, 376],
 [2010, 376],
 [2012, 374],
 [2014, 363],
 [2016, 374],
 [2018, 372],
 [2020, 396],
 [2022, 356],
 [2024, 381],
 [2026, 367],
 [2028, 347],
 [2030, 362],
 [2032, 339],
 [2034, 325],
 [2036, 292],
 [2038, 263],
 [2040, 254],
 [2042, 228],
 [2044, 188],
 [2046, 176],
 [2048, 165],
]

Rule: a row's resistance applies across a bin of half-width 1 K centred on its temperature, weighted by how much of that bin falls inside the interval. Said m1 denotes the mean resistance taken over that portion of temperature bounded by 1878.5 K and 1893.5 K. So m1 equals 322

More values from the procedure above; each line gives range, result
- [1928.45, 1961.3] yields 374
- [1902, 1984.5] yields 367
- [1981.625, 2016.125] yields 369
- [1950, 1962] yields 386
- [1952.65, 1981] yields 374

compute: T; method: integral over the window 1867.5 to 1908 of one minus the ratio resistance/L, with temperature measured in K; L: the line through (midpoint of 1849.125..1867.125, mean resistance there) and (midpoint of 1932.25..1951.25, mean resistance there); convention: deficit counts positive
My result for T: 4.3 K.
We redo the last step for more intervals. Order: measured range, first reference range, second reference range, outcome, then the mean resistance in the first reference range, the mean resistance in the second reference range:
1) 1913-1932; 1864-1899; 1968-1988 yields -2.38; 281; 368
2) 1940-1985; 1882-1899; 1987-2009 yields -1.68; 340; 370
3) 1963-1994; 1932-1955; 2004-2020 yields 0.70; 375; 372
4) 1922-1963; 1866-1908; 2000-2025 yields -4.82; 298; 375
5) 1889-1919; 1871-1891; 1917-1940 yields -3.65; 279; 361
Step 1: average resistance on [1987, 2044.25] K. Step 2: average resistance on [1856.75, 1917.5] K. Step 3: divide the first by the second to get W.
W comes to 1.12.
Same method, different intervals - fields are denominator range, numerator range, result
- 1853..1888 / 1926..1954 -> 1.33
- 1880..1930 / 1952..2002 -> 1.07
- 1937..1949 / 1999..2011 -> 1.02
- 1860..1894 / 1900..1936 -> 1.30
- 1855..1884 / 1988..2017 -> 1.40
